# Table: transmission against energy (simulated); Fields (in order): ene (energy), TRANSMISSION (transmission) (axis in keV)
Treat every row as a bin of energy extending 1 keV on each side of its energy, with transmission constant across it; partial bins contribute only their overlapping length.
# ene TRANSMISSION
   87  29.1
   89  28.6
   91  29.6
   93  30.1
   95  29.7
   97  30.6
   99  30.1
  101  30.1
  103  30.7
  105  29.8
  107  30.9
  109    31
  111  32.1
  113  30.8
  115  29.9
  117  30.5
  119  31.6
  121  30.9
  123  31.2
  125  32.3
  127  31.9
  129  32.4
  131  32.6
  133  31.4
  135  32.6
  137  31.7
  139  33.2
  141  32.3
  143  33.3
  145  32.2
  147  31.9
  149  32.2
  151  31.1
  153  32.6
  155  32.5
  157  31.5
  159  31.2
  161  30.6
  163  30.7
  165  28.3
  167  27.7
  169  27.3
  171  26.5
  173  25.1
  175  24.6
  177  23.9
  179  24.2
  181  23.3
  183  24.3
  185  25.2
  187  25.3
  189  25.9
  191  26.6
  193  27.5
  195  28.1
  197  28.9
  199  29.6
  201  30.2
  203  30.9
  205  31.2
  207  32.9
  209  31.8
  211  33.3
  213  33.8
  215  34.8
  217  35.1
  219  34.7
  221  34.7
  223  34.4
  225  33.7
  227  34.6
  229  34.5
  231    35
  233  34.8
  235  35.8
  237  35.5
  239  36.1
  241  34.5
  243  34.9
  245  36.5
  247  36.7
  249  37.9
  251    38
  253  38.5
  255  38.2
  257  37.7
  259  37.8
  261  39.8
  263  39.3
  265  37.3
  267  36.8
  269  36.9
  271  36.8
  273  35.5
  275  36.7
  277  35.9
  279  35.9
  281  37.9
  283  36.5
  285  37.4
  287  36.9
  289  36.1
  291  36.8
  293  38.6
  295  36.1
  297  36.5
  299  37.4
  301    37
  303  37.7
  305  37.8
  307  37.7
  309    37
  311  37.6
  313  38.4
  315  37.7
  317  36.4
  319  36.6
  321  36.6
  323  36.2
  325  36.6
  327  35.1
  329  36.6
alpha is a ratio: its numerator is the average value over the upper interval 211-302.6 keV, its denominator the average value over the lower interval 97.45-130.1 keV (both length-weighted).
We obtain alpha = 1.2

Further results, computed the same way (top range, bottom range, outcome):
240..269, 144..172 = 1.23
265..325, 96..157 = 1.17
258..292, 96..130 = 1.20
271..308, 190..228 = 1.16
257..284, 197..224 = 1.14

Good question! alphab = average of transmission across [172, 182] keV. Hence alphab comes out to 24.2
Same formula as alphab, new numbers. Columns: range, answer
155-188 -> 27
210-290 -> 36.2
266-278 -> 36.4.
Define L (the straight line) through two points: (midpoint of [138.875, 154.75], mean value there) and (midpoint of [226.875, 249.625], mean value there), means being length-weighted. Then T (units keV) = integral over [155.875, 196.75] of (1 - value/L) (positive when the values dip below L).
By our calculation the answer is 7.8 keV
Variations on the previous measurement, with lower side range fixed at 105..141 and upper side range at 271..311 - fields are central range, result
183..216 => 4.3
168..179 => 2.6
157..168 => 1.0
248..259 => -0.7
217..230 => 0.1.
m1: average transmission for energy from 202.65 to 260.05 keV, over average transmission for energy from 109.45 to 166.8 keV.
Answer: 1.11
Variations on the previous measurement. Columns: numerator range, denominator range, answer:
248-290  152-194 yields 1.36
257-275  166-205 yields 1.40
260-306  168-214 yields 1.33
